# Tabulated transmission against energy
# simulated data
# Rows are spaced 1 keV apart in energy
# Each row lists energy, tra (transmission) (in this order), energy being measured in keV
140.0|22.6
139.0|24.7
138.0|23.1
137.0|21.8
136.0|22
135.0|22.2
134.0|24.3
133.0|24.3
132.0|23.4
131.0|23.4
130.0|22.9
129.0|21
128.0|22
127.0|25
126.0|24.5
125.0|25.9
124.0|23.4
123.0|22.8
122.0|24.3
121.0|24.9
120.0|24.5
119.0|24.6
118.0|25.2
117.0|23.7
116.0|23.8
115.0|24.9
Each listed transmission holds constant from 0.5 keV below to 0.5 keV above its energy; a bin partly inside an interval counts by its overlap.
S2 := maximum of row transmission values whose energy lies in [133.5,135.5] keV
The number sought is 24.3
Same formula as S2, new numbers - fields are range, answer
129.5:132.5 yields 23.4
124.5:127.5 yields 25.9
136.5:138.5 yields 23.1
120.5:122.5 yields 24.9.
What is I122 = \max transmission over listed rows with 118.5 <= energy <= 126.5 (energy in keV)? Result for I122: 25.9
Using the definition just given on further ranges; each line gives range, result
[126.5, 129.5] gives 25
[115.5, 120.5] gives 25.2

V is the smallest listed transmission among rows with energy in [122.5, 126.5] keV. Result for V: 22.8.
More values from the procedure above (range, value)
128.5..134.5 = 21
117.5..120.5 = 24.5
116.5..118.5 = 23.7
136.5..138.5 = 21.8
